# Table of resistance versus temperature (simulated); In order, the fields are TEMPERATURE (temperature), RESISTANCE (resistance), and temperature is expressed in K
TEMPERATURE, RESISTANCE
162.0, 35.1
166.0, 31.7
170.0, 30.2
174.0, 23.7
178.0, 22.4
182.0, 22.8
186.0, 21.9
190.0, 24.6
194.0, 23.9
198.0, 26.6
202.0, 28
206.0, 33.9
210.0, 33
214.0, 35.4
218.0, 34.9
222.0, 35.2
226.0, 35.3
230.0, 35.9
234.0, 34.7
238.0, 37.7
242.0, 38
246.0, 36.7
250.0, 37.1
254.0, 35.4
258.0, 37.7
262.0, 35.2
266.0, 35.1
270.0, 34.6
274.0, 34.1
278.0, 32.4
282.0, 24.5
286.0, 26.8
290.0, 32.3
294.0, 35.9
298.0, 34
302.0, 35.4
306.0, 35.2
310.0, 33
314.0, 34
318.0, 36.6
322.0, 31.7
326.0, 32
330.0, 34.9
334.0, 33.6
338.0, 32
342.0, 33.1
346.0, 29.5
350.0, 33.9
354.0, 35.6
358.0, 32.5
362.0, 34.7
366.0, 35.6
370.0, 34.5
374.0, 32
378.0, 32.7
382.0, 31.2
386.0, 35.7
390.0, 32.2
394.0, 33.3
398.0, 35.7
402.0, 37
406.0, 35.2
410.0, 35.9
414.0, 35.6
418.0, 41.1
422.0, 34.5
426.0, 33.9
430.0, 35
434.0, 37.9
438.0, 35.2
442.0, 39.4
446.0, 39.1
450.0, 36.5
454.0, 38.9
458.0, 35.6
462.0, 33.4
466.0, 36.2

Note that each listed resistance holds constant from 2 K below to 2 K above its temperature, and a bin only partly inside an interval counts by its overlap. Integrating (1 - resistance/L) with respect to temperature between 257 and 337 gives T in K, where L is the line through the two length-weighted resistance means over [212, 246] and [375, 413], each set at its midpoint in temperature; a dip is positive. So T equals 4.3 K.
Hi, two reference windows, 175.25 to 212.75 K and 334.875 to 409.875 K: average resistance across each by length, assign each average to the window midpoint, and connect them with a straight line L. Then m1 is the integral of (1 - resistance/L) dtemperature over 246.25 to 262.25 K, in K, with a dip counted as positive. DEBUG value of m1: -4.2 K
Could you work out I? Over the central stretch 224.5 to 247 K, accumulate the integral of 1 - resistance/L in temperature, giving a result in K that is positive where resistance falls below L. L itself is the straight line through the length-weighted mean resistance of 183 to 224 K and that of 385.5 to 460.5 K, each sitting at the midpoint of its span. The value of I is -4.3 K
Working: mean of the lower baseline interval 29.6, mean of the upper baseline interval 36.2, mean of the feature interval 36.4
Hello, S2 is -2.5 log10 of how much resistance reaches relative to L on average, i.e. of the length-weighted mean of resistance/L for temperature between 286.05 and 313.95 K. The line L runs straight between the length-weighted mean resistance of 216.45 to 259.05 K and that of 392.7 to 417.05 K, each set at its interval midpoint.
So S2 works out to 0.07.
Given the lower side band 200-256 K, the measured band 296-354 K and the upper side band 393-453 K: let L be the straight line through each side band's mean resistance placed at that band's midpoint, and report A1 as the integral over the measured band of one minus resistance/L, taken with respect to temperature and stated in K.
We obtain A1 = 3.6 K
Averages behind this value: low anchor 35.1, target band 33.6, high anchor 36.4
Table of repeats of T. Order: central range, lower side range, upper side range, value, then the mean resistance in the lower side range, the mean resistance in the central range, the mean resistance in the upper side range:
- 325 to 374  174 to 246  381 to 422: 0.9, 30.8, 33.5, 35.4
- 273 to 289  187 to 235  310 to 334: 1.7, 31.5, 29.3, 33.8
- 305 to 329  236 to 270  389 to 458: 1.8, 36.5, 33.7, 36.3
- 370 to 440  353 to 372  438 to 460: 2.2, 34.5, 34.9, 37.7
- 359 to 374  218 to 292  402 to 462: 0.6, 34.4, 34.4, 36.6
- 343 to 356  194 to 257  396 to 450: 1.0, 34.2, 33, 36.6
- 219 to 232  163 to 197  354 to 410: -3.8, 25.5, 35.4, 34.1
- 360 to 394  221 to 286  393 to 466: 2.2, 34.7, 33.6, 36.3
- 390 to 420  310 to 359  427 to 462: -0.3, 33.3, 36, 36.9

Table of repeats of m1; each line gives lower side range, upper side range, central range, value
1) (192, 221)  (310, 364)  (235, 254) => -3.2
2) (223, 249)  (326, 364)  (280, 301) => 2.3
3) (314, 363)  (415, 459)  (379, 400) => 1.0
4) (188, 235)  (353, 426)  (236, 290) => -2.7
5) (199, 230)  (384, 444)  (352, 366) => 0.3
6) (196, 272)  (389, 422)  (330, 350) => 1.6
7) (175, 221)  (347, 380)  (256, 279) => -3.4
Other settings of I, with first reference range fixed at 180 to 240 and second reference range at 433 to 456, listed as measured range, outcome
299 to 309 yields -0.4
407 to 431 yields 0.7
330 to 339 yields 0.3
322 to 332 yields 0.4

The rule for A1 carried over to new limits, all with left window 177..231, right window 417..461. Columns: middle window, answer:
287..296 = -0.3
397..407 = -0.1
